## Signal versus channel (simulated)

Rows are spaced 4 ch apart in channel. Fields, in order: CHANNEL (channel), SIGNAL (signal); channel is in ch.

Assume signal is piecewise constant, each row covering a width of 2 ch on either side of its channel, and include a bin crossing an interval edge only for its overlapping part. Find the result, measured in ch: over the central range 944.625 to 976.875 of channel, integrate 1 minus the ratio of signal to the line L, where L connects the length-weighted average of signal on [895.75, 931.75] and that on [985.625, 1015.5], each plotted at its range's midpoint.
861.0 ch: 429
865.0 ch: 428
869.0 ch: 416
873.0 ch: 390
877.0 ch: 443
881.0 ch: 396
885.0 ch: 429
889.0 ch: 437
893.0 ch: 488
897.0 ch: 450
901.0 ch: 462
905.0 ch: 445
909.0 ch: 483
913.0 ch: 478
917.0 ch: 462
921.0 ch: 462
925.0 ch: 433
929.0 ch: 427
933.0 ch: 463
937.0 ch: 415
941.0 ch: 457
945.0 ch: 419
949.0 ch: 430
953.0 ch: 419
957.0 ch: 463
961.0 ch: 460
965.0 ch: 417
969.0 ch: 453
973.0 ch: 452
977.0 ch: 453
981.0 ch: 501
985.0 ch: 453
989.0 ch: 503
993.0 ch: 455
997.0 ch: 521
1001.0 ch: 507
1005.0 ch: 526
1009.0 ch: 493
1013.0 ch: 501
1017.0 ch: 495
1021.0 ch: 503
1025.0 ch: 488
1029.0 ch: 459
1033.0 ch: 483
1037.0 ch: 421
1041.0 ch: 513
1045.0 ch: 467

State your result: 2.6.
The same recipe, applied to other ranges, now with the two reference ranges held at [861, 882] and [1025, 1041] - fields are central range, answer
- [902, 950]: -1.69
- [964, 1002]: -1.78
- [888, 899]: -0.96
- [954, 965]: -0.15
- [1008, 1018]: -0.80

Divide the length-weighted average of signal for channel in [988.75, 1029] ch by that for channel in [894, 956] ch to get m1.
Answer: 1.1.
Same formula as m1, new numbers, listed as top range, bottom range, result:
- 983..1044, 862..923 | 1.10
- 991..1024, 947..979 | 1.13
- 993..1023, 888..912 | 1.09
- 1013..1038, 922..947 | 1.10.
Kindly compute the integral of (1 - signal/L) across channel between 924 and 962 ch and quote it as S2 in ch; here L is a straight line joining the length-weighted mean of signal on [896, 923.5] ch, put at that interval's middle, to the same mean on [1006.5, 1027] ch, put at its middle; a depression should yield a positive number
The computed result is 2.8 ch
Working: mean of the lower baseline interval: 463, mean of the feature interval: 438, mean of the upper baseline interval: 497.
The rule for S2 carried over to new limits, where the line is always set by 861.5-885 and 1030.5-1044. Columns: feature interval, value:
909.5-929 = -1.1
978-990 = -0.7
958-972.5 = 0.1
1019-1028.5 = -0.5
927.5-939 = 0.0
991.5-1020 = -2.5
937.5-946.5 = 0.1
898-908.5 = -0.8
